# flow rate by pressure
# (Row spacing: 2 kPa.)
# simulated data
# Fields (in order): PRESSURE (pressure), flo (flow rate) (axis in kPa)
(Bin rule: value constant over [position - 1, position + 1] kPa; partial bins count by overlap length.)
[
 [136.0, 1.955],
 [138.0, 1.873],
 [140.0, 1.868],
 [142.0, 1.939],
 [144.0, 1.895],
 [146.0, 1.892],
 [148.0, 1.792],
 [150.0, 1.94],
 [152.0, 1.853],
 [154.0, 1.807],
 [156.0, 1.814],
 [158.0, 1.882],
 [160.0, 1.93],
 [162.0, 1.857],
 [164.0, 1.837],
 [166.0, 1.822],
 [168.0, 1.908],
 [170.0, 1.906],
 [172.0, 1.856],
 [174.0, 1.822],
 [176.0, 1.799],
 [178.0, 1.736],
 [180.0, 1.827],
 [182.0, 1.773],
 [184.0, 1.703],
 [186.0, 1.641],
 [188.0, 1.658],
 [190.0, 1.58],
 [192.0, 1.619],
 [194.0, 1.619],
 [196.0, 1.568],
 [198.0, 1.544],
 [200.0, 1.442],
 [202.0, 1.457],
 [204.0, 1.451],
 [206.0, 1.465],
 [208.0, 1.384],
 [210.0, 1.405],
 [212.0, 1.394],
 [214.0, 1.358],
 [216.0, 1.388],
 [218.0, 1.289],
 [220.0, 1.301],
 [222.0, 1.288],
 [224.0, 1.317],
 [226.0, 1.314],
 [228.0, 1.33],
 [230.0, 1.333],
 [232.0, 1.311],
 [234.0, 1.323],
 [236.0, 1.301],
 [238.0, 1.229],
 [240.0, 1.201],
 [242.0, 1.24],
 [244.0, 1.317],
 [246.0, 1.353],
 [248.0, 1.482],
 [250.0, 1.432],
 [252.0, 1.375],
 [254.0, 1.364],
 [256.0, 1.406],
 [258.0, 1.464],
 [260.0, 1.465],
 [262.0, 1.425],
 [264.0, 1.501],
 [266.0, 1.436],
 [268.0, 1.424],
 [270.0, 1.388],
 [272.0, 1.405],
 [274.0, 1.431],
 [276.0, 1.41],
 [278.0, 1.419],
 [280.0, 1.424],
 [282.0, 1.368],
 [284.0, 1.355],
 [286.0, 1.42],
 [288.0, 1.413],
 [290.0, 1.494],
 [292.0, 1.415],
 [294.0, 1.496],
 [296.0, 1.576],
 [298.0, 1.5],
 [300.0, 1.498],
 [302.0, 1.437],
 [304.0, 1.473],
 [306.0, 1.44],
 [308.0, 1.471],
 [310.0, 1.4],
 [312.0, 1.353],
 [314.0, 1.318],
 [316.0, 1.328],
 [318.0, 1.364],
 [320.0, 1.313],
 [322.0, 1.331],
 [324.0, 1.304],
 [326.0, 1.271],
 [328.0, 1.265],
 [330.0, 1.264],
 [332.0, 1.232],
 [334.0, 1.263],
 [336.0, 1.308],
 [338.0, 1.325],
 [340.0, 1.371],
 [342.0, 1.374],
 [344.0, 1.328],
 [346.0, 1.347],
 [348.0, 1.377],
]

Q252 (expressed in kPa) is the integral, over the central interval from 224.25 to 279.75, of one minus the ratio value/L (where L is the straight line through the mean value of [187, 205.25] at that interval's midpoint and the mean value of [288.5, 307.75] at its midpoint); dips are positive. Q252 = 5.0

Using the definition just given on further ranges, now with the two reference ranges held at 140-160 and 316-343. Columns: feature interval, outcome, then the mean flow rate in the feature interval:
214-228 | 2.8 kPa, 1.32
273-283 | 0.4 kPa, 1.41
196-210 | 2.0 kPa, 1.46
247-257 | 0.9 kPa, 1.41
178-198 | 1.0 kPa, 1.66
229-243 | 2.8 kPa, 1.28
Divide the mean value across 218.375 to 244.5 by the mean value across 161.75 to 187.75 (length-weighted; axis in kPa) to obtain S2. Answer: 0.7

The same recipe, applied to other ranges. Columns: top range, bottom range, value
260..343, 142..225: 0.84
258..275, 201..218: 1.02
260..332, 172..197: 0.82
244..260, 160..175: 0.76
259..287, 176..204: 0.87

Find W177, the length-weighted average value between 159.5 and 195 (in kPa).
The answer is 1.77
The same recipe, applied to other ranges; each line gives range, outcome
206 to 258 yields 1.34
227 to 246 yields 1.29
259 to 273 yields 1.43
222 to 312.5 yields 1.4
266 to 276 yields 1.41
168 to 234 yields 1.53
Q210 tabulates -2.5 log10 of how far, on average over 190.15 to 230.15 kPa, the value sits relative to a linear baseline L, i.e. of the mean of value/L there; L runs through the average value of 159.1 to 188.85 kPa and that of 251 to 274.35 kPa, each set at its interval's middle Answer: 0.17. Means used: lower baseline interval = 1.81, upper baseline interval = 1.42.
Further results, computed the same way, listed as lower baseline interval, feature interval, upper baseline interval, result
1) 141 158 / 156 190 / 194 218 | -0.070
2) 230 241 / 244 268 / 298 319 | -0.085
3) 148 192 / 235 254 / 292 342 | 0.191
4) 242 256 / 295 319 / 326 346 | -0.080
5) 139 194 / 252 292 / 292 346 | 0.063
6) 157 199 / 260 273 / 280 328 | 0.056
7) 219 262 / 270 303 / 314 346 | -0.089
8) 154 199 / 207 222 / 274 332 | 0.214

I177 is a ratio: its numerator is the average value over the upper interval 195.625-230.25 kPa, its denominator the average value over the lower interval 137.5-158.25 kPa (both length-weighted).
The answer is 0.7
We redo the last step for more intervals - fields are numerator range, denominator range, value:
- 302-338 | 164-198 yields 0.77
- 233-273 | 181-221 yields 0.92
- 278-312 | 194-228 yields 1.03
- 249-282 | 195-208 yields 0.96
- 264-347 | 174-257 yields 0.95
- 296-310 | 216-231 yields 1.12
